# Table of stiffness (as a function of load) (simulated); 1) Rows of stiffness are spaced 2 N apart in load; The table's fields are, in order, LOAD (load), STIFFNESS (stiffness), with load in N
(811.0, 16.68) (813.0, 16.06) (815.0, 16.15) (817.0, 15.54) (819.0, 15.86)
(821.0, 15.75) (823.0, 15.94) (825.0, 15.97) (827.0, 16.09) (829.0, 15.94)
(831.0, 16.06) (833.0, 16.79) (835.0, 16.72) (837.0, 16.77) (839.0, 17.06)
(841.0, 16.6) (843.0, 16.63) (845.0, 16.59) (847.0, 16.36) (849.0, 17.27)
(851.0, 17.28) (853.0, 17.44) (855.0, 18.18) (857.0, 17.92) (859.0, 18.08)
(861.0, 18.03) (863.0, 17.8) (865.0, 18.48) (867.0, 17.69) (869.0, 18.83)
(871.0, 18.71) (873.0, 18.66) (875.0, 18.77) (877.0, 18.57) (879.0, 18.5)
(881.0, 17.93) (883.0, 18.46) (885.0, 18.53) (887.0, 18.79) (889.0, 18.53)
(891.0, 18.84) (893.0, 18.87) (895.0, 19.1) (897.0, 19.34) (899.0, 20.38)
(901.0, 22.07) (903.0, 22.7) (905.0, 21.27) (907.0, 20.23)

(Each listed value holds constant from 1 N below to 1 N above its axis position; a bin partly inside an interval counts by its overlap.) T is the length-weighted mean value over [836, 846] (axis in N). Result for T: 16.7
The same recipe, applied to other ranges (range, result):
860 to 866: 18.1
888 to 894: 18.7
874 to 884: 18.4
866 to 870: 18.3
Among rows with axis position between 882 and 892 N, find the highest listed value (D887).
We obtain 18.84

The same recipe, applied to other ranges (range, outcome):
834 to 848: 17.06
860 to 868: 18.48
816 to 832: 16.09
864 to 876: 18.83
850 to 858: 18.18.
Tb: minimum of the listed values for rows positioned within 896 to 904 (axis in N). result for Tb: 19.34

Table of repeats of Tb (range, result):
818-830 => 15.75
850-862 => 17.28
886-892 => 18.53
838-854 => 16.36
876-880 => 18.5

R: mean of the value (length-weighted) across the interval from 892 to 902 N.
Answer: 20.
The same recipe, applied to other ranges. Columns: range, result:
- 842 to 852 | 16.8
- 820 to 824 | 15.8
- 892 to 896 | 19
